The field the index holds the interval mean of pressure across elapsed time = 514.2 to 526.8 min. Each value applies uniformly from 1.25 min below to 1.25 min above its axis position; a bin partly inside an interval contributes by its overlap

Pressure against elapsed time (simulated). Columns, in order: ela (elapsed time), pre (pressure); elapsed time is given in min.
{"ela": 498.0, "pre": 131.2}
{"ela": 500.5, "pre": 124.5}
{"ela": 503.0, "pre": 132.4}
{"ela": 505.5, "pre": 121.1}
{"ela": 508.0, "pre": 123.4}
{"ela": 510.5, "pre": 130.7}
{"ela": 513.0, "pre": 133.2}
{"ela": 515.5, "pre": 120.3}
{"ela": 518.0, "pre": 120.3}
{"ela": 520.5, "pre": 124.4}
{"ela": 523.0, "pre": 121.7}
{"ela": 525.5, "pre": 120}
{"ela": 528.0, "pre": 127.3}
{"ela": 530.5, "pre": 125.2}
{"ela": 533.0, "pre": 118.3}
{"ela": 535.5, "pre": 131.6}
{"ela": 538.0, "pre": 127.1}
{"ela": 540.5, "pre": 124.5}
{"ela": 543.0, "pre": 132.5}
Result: 121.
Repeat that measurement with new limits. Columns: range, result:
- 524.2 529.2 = 124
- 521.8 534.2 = 123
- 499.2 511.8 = 126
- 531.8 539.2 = 126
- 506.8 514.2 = 129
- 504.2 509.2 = 122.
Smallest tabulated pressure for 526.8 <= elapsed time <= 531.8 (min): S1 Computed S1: 125.2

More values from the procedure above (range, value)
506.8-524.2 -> 120.3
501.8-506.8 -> 121.1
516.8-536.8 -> 118.3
